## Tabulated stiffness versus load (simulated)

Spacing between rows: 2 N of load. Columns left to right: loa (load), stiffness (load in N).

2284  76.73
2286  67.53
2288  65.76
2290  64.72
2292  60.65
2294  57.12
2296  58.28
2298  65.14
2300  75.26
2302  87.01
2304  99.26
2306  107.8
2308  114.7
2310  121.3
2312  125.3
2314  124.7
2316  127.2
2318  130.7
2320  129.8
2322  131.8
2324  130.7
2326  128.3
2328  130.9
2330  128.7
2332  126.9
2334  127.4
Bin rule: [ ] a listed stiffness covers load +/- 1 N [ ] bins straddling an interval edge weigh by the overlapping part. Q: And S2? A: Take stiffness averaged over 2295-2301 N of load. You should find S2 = 66.2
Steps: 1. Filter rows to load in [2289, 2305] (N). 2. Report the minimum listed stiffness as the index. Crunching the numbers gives 57.12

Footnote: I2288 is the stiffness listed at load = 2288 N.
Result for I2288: 65.76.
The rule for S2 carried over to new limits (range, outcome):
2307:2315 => 122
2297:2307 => 86.9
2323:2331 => 130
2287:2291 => 65.2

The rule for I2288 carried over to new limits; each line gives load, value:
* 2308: 114.7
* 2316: 127.2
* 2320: 129.8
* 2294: 57.12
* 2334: 127.4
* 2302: 87.01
